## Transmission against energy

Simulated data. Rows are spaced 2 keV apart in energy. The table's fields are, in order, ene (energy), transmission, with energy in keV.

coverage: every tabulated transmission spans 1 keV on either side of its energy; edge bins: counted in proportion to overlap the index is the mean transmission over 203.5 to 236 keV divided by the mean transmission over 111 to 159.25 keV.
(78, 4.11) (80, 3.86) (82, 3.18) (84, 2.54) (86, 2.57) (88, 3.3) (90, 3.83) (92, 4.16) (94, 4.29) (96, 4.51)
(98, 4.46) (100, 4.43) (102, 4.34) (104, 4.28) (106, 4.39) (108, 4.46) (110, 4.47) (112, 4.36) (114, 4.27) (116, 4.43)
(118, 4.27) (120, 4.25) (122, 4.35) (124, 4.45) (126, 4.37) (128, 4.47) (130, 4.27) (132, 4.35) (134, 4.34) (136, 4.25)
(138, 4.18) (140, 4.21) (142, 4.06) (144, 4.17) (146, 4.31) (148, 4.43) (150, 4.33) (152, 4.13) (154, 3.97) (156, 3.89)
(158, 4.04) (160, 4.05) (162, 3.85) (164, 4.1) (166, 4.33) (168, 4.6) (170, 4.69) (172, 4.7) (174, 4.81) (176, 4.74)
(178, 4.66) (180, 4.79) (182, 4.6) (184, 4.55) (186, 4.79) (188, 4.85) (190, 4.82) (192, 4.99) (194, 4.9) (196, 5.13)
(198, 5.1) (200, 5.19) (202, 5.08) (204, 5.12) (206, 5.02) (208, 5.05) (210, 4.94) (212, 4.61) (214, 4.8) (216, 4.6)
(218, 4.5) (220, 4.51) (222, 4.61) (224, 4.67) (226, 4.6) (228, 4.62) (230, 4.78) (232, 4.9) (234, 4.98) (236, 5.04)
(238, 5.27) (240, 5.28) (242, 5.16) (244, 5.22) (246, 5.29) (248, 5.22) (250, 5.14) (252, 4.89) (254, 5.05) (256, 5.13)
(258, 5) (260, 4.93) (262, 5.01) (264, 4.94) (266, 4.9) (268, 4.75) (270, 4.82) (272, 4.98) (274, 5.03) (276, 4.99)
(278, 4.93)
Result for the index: 1.12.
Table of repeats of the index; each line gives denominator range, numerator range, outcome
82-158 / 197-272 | 1.19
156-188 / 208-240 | 1.07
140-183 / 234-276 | 1.16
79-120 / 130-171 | 1.05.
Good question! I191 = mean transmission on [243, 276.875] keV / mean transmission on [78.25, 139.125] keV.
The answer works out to 1.2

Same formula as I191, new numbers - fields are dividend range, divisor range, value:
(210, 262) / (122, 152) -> 1.14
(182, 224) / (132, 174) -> 1.14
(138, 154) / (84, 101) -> 1.09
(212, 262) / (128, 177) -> 1.15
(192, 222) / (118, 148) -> 1.14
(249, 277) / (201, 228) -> 1.04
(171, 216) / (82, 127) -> 1.19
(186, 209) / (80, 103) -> 1.32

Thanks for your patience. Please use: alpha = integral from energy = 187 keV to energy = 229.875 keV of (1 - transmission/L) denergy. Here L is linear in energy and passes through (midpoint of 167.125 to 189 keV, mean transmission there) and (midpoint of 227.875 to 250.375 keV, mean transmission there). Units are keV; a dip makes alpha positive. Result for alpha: 0.5 keV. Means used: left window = 4.71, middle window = 4.84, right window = 5.09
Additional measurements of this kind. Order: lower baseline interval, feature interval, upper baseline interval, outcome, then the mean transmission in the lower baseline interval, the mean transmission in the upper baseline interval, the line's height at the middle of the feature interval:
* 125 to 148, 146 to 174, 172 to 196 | 1.65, 4.28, 4.78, 4.53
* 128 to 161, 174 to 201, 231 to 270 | -1.84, 4.19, 5.05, 4.54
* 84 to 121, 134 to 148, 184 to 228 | 0.54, 4.13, 4.84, 4.39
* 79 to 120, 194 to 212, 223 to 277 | -1.38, 4.03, 4.98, 4.69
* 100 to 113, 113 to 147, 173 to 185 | 1.45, 4.39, 4.69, 4.49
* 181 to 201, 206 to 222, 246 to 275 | 0.64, 4.89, 5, 4.93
